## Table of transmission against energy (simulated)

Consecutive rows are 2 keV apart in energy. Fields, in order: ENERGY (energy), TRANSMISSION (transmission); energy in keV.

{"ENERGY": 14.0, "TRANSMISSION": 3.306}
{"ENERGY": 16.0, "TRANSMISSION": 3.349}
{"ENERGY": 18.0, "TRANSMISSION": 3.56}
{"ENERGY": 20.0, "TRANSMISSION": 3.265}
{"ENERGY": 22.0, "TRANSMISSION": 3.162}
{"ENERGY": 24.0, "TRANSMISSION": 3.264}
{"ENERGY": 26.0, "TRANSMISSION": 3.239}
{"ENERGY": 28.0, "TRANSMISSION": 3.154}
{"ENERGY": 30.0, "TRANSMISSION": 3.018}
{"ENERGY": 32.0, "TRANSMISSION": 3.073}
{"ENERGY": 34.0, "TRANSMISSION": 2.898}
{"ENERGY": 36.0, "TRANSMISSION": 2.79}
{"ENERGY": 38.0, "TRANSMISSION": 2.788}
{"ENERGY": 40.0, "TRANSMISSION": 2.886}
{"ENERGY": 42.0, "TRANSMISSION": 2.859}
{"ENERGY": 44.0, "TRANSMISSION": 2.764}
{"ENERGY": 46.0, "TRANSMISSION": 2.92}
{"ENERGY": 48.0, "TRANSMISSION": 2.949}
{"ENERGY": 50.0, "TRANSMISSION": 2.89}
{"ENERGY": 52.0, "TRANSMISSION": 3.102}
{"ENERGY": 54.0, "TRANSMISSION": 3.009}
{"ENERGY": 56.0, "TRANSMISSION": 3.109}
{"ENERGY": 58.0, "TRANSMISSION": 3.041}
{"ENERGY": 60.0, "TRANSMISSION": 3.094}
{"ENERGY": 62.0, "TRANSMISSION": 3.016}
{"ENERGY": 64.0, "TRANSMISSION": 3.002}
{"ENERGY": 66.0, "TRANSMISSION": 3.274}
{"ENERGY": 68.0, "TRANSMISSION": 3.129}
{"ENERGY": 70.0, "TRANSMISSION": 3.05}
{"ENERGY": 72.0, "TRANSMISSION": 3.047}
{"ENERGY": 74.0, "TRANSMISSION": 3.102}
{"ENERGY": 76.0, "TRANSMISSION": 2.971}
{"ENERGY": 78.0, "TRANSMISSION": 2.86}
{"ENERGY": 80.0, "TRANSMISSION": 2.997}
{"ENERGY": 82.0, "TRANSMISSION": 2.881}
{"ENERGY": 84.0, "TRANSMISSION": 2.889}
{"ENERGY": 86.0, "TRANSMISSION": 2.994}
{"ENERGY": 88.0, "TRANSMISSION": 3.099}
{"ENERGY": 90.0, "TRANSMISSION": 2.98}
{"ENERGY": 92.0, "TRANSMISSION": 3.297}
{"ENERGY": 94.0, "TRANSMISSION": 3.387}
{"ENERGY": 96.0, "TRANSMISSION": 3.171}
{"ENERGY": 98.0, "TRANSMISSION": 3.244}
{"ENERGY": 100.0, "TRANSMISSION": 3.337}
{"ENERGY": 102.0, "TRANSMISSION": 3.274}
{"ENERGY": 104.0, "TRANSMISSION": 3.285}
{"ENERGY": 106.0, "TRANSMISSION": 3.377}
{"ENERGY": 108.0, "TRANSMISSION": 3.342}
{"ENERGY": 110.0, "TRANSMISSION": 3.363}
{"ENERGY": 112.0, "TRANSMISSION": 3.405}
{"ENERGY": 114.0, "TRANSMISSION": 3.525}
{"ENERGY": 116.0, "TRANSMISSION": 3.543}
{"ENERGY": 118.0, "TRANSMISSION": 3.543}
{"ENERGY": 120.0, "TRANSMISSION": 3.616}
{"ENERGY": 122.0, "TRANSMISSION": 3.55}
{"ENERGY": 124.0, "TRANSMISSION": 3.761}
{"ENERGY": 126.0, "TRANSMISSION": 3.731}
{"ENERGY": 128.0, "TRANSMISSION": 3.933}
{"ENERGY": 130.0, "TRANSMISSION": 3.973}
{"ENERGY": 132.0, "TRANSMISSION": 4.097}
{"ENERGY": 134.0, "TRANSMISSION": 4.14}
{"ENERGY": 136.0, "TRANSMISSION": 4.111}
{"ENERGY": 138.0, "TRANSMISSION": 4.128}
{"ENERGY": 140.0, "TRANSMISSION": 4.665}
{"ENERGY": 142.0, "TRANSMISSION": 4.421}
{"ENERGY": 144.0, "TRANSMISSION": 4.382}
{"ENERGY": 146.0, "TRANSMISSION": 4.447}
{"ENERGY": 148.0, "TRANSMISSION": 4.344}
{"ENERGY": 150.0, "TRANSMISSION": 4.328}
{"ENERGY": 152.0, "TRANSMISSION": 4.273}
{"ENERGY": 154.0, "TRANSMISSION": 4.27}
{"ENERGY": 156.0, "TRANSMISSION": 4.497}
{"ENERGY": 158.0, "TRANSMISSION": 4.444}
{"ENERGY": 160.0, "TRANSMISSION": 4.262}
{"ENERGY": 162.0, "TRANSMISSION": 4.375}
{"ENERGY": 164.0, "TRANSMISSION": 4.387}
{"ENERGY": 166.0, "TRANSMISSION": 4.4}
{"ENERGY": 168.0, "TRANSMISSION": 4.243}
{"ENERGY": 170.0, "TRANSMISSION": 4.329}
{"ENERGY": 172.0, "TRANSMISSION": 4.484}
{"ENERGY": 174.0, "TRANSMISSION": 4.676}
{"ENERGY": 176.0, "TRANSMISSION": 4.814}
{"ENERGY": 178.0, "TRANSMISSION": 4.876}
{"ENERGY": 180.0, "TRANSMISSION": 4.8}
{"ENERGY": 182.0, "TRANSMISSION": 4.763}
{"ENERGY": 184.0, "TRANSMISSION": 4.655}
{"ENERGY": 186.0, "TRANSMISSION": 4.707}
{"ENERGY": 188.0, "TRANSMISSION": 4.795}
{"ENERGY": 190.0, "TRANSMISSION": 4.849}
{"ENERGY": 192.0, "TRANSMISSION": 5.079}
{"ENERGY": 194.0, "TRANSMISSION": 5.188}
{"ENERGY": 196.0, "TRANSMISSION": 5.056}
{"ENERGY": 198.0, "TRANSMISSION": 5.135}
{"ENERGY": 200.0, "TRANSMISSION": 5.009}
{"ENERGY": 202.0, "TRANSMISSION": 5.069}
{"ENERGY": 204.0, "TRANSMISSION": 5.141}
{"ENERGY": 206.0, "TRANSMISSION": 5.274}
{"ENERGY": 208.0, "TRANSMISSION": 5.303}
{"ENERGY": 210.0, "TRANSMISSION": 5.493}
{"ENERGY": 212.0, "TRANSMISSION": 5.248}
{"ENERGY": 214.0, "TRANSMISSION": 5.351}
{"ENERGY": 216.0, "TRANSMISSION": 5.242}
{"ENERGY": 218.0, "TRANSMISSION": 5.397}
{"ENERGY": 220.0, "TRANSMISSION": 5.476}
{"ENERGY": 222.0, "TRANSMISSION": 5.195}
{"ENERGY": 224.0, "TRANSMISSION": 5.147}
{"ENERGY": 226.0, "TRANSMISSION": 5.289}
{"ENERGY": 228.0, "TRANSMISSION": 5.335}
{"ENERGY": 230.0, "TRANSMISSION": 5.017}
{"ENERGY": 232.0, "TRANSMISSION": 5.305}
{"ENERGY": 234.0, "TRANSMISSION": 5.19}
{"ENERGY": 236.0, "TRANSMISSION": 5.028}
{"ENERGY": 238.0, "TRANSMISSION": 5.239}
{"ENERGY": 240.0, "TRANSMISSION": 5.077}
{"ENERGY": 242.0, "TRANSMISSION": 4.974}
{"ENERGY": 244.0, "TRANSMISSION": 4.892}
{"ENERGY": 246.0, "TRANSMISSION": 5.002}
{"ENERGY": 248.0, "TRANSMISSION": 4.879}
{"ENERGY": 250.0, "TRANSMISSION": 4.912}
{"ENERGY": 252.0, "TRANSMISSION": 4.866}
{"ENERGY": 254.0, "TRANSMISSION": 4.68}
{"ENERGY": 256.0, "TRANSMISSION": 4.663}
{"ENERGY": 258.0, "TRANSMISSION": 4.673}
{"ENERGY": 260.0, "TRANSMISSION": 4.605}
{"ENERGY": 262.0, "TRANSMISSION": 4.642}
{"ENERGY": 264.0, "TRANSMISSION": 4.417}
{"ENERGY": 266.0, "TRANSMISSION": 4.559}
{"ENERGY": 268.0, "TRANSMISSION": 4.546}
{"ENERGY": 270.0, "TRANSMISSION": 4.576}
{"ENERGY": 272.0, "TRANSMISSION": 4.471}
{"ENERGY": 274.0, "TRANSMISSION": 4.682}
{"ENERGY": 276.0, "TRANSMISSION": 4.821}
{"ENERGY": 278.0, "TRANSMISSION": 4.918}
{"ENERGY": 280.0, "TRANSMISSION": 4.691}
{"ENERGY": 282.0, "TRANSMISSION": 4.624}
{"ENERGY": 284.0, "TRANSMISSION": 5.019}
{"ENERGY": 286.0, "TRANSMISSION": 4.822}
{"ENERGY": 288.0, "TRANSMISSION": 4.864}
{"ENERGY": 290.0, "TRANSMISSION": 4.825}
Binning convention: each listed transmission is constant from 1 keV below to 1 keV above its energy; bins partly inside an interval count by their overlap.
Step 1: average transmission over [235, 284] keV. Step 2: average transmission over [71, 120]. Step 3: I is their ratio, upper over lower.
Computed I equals 1.49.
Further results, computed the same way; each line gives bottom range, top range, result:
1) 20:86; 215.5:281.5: 1.63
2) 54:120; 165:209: 1.52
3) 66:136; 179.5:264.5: 1.50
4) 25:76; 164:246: 1.66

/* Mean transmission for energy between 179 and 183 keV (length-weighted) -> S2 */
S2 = 4.78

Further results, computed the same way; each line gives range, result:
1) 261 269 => 4.54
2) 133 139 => 4.13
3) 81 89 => 2.97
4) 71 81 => 3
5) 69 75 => 3.07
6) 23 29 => 3.22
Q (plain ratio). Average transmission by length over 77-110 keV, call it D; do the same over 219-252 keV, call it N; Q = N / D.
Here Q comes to 1.62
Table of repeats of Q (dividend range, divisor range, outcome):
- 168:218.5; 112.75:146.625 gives 1.25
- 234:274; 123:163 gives 1.13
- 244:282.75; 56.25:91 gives 1.55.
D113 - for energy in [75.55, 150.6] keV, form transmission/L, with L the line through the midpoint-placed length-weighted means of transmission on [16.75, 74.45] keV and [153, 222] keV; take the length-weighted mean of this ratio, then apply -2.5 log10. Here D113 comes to 0.10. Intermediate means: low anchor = 3.05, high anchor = 4.86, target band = 3.59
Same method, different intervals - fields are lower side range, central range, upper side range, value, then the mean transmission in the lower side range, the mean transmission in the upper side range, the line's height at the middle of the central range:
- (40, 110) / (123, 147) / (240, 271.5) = -0.14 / 3.08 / 4.73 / 3.63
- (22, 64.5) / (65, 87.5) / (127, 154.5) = 0.13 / 3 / 4.25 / 3.42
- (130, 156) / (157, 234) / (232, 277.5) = -0.09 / 4.3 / 4.8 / 4.53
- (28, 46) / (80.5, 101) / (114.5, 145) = 0.13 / 2.9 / 3.97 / 3.52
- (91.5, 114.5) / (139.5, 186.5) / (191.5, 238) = -0.04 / 3.33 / 5.22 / 4.34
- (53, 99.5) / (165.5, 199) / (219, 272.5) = -0.13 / 3.07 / 4.92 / 4.23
